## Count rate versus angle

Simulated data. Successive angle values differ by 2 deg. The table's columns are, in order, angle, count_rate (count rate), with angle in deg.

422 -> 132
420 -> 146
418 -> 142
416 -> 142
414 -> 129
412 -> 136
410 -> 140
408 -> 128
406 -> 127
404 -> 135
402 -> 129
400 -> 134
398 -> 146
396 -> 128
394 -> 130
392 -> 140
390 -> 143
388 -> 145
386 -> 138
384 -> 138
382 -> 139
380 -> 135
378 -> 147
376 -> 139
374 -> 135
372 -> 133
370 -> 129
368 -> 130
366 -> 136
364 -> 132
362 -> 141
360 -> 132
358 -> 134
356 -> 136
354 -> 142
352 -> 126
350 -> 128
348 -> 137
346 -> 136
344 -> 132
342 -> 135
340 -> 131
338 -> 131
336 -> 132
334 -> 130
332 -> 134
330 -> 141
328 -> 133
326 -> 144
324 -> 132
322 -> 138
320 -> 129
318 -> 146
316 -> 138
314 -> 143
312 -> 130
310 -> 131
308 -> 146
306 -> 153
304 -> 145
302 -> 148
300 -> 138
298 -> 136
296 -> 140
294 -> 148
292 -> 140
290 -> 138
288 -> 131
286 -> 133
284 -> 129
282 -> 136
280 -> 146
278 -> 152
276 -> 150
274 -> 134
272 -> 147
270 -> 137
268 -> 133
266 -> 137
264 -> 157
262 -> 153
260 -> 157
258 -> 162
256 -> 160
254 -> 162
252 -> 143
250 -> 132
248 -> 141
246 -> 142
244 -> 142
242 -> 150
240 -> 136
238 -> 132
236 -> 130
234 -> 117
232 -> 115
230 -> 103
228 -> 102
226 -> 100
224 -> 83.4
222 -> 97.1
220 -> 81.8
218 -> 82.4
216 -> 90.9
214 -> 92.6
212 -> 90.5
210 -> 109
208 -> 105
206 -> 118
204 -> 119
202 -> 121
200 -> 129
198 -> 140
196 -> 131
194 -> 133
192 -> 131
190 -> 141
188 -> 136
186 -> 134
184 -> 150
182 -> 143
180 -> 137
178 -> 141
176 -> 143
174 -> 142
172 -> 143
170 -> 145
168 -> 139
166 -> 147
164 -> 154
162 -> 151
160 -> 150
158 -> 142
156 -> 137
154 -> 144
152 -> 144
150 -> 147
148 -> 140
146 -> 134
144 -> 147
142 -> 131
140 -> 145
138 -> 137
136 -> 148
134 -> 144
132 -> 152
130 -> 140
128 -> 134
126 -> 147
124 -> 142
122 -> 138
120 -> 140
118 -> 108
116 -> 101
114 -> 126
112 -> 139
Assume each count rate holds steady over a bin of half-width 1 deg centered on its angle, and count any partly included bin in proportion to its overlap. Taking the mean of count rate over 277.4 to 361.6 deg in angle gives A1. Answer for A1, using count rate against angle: 137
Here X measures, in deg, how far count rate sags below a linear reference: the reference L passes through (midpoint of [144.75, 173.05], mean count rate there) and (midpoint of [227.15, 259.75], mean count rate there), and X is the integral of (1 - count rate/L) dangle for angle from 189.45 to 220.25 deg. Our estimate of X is 5.7 deg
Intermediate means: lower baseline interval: 144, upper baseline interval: 136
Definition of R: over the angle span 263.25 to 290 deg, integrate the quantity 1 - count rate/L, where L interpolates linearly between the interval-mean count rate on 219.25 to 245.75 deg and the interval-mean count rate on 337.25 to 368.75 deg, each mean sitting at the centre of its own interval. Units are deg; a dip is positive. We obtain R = -3.9 deg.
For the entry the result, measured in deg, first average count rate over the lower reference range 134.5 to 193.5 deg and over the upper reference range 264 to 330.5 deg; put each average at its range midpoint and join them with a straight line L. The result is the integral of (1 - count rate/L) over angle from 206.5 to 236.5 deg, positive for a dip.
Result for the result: 8.8 deg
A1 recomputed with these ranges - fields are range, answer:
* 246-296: 144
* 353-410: 136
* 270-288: 140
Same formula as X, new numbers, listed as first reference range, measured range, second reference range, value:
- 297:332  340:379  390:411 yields 0.6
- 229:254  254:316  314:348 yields -4.2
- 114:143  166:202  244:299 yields 0.1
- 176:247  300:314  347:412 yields -1.4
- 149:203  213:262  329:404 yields 5.3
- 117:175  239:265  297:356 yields -1.9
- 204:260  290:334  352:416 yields -3.9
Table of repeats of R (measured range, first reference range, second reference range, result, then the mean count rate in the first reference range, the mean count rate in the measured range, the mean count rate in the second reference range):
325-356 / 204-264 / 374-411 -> -0.53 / 122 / 134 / 137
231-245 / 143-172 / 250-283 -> 1.42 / 144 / 132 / 147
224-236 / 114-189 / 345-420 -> 2.72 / 140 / 107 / 136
